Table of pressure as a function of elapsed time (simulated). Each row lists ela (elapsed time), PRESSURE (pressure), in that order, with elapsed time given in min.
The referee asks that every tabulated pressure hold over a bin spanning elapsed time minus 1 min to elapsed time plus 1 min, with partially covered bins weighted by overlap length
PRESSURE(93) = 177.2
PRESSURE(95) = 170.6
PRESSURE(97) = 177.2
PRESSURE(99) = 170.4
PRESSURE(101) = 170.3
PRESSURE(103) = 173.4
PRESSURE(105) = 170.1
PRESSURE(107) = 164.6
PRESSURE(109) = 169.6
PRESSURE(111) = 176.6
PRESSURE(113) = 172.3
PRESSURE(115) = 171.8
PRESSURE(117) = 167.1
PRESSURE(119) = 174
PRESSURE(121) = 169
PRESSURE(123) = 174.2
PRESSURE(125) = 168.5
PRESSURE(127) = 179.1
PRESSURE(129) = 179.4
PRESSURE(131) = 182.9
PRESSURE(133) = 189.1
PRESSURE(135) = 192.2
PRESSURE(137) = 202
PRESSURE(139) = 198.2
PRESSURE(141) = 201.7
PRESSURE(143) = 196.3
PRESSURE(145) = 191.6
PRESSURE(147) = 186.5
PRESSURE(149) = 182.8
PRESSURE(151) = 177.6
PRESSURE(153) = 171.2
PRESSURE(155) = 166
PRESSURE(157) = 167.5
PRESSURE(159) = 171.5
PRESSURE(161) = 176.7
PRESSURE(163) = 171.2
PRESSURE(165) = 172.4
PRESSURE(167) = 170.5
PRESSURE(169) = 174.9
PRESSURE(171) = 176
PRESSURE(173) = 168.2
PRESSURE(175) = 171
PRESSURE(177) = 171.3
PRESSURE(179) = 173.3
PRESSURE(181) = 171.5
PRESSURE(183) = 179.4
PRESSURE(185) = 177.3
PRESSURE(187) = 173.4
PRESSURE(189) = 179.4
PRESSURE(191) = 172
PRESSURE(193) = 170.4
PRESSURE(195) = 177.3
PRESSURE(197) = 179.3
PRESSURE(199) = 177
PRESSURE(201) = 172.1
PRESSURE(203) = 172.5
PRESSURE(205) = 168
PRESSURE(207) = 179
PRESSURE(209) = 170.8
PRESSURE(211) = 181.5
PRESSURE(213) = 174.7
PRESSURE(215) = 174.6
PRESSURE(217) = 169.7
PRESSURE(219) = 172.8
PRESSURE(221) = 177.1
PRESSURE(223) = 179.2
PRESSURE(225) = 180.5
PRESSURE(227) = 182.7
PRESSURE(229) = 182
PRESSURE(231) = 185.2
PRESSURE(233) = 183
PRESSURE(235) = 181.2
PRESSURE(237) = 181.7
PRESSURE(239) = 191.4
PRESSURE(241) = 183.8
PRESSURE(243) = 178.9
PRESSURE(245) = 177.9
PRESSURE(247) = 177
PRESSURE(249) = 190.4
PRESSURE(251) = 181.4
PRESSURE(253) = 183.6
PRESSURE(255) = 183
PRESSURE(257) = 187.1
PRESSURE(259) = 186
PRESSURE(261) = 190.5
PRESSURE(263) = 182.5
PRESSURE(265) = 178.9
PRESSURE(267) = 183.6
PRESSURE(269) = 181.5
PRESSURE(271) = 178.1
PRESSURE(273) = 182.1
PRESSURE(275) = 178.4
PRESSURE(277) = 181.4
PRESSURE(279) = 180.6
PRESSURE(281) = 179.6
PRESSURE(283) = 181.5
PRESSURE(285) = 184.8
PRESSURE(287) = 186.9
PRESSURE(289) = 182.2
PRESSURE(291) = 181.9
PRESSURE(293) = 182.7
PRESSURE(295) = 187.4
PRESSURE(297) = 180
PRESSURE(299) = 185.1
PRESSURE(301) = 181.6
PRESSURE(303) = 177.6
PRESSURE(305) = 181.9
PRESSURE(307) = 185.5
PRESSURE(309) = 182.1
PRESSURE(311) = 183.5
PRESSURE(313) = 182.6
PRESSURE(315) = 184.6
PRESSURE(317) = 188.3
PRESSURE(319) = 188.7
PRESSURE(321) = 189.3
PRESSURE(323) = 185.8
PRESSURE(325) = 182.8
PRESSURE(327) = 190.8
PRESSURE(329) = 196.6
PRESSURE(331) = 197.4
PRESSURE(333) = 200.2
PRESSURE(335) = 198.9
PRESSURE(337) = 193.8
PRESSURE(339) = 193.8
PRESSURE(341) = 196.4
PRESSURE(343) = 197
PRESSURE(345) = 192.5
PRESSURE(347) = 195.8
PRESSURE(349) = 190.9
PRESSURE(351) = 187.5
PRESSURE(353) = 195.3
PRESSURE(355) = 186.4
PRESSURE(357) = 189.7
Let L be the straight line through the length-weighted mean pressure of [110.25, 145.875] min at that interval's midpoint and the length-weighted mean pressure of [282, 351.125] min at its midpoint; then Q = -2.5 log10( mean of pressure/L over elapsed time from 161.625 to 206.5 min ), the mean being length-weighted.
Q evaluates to 0.06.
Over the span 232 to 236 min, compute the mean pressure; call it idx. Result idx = 182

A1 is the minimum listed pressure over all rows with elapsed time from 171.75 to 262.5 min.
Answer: 168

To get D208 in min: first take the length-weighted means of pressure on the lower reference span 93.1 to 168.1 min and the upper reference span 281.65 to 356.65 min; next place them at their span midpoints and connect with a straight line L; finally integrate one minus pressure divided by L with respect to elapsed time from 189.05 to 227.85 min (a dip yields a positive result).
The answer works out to 1.4 min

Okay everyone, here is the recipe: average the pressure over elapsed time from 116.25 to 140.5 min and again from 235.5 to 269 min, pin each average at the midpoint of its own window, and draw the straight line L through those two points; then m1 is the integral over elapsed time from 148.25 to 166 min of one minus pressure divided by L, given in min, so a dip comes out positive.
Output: 0.9 min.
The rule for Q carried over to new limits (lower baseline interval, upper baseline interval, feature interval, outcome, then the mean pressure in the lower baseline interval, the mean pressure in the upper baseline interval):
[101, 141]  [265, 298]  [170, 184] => 0.04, 178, 182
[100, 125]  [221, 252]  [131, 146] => -0.13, 171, 182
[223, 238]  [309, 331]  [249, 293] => 0.01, 182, 188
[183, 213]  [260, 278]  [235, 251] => -0.02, 175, 182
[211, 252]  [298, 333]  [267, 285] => 0.02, 180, 187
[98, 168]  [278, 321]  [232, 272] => -0.01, 178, 183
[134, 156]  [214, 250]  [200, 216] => 0.05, 188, 181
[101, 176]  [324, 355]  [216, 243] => 0.02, 177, 194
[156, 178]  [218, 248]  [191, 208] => 0.01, 172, 181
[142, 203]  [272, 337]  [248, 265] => -0.02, 175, 186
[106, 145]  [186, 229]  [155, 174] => 0.04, 181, 176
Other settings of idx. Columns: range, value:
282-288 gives 184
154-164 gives 171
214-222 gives 174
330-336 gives 199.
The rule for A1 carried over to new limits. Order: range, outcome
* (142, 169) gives 166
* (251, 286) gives 178.1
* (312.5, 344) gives 182.6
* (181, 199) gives 170.4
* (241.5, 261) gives 177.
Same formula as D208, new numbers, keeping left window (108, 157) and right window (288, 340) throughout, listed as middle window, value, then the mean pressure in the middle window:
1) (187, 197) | 0.4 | 175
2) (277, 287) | 0.2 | 182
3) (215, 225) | 0.5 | 175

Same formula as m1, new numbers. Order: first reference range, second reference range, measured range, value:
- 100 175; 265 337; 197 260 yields 0.7 min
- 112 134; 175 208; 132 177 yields -1.4 min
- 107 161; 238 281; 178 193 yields 0.5 min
